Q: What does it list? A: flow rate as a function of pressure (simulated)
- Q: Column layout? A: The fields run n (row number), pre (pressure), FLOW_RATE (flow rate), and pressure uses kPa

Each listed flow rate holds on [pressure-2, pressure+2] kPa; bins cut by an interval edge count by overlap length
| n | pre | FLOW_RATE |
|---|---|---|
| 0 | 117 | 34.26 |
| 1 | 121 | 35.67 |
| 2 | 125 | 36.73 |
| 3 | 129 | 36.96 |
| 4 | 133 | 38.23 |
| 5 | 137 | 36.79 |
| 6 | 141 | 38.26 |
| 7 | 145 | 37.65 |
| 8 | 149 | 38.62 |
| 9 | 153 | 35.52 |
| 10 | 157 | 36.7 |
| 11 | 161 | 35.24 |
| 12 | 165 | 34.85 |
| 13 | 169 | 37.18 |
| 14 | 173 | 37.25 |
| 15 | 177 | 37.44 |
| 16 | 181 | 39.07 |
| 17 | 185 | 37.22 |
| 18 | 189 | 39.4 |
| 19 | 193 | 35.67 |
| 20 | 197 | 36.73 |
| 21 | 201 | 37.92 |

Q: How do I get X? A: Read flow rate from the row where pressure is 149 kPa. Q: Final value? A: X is 38.62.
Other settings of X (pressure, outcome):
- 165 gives 34.85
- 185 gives 37.22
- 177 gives 37.44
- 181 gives 39.07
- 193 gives 35.67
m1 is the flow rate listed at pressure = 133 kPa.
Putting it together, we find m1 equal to 38.23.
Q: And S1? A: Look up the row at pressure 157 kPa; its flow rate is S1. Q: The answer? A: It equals 36.7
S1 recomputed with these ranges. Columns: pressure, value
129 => 36.96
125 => 36.73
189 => 39.4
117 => 34.26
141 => 38.26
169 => 37.18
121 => 35.67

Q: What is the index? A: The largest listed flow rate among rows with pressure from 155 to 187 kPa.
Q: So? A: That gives 39.07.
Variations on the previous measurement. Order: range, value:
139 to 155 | 38.62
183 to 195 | 39.4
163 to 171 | 37.18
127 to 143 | 38.26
